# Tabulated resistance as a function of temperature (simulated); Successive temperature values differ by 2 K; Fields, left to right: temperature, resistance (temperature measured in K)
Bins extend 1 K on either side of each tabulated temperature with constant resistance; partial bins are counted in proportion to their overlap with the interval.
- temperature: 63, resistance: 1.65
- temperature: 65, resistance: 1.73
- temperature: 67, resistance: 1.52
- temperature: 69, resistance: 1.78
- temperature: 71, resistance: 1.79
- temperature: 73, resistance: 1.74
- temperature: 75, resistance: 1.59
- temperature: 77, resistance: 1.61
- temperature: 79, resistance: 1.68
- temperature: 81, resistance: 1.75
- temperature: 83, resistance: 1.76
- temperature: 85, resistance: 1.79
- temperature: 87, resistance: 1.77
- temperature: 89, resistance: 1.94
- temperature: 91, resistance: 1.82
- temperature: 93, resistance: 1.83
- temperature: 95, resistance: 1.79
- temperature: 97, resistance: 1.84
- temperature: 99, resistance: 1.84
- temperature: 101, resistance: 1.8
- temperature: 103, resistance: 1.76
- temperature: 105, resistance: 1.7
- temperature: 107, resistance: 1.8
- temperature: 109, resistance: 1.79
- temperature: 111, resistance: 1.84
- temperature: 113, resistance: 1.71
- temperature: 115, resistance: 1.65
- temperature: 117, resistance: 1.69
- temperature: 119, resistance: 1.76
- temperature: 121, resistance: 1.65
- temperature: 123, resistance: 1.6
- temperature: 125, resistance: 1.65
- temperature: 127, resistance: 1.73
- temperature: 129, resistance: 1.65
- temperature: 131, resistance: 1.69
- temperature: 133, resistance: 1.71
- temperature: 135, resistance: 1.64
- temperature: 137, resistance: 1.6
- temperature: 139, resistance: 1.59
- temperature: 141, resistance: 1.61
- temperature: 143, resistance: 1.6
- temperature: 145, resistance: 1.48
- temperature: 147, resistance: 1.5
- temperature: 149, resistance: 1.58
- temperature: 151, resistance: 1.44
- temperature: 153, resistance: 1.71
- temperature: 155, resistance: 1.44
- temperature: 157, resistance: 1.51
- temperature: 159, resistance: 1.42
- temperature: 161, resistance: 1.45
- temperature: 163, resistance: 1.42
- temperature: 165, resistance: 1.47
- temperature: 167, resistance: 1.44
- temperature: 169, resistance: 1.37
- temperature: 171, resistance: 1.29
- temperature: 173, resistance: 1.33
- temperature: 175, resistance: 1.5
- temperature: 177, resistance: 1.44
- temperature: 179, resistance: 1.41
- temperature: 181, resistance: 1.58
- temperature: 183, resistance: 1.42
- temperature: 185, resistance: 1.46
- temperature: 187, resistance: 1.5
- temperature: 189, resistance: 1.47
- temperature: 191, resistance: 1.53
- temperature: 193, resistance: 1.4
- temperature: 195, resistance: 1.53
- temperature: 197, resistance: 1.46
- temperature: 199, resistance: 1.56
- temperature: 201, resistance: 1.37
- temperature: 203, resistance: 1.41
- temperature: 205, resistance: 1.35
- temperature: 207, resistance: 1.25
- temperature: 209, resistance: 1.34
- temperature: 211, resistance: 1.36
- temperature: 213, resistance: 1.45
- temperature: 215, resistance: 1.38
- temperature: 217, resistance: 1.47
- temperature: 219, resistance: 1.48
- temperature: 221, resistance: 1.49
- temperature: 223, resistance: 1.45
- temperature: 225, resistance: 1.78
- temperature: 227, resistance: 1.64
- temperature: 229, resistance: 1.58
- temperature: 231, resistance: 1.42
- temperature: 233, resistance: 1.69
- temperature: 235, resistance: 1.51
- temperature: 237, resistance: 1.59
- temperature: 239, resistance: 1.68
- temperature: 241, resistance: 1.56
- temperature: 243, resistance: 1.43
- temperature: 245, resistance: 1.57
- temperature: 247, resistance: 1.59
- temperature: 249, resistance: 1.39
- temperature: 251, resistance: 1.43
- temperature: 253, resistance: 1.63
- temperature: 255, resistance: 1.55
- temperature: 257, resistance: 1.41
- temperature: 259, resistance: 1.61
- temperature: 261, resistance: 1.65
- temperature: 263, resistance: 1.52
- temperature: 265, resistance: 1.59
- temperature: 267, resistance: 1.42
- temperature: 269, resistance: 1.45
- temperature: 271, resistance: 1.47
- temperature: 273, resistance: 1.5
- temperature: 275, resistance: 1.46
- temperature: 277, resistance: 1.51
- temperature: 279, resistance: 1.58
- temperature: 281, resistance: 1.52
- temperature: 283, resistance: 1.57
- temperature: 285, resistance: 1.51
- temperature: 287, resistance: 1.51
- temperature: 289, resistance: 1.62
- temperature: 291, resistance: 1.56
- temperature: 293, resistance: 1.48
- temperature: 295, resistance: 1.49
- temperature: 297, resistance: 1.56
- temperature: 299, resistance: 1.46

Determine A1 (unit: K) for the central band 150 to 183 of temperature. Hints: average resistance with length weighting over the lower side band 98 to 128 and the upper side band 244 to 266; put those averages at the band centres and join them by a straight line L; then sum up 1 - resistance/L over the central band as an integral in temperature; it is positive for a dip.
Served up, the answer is 4.16 K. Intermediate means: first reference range 1.73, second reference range 1.54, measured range 1.45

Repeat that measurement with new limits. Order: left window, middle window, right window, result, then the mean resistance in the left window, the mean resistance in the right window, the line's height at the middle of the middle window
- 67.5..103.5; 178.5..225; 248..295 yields 4.7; 1.77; 1.52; 1.61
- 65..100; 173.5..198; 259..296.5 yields 2.4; 1.75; 1.53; 1.63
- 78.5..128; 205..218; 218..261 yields 1.8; 1.76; 1.55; 1.59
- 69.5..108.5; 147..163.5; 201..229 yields 1.1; 1.77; 1.45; 1.6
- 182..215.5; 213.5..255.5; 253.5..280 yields -1.8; 1.43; 1.52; 1.48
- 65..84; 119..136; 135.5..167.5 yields -1.0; 1.69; 1.52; 1.57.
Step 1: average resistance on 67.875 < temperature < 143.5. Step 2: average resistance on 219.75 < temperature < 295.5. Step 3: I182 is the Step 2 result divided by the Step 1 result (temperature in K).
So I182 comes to 0.9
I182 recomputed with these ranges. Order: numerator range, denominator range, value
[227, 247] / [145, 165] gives 1.05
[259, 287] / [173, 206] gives 1.04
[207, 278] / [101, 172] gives 0.94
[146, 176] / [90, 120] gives 0.82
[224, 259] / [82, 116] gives 0.87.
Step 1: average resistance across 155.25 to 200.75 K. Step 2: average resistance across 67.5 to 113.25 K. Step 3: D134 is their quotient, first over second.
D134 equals 0.82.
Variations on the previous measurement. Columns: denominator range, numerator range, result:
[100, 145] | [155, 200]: 0.86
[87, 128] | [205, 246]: 0.85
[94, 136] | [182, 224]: 0.83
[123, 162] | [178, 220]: 0.91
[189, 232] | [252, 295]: 1.05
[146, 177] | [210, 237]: 1.04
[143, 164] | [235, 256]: 1.03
